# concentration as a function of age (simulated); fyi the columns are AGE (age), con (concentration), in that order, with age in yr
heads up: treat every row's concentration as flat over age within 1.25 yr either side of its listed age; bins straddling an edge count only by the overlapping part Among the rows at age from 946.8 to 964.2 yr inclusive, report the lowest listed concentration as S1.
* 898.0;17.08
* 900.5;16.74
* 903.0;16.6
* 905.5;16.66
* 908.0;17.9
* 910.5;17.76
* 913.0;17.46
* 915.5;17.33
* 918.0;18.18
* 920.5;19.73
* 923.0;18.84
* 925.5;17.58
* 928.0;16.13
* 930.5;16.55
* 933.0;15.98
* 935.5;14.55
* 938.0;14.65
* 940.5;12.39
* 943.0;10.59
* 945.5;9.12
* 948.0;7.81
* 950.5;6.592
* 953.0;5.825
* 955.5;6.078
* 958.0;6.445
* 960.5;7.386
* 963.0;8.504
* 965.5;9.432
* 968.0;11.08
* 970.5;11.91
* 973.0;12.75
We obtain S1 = 5.825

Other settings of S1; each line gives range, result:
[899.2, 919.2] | 16.6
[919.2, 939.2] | 14.55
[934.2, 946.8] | 9.12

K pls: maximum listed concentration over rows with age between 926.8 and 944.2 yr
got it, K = 16.55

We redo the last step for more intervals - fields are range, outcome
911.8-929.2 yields 19.73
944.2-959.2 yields 9.12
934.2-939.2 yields 14.65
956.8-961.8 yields 7.386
